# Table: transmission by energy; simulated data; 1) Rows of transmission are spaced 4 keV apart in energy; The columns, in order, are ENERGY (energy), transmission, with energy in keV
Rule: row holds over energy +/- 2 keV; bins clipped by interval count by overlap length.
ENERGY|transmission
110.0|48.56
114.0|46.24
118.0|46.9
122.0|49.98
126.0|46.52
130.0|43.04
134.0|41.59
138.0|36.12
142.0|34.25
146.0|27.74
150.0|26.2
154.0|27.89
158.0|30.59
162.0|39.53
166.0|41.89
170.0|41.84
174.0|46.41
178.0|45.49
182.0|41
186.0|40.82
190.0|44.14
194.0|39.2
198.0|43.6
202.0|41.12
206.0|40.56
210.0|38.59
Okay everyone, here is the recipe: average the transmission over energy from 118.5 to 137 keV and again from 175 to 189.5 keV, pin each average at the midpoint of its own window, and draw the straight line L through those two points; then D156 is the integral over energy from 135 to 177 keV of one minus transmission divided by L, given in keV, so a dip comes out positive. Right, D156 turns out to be 7.8 keV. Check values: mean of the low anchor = 44.9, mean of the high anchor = 42.9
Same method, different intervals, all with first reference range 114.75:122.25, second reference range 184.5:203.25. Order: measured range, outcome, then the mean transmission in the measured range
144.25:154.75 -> 4.2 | 27.2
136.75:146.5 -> 2.7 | 33.2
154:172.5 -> 2.8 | 37.5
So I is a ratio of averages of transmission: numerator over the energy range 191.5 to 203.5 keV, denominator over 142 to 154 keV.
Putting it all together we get 1.5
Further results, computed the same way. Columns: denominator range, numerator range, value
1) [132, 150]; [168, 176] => 1.30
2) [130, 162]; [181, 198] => 1.25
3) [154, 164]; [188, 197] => 1.25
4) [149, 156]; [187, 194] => 1.56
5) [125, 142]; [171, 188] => 1.07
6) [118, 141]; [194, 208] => 0.95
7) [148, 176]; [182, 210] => 1.14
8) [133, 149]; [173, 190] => 1.28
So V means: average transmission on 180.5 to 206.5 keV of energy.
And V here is 41.6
